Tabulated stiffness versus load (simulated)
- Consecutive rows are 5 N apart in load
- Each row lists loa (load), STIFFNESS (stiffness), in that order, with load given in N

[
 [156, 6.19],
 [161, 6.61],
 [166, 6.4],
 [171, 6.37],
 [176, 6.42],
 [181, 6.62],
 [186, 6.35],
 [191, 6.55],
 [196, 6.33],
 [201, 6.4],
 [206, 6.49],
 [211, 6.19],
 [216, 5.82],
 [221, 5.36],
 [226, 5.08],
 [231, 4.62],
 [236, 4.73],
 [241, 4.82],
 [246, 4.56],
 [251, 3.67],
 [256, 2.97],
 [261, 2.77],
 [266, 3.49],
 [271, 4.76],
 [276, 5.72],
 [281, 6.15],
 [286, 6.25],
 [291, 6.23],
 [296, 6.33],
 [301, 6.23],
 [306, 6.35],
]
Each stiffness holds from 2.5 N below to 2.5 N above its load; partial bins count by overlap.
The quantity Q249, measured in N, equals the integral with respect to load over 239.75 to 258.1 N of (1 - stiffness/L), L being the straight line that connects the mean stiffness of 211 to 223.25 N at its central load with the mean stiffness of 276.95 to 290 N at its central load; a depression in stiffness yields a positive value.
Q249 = 6.0 N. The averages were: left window 5.72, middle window 3.97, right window 6.15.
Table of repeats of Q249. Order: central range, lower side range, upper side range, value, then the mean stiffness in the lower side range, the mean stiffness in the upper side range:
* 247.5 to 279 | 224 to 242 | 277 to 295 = 9.3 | 4.8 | 6.18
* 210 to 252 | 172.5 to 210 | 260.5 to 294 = 6.4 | 6.44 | 5.21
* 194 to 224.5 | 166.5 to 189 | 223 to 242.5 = -3.0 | 6.44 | 4.83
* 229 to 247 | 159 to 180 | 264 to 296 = 3.6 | 6.46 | 5.53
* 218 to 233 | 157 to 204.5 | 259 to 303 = 2.3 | 6.44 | 5.34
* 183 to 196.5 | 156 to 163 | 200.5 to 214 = -0.1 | 6.46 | 6.33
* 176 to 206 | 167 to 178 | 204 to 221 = -1.1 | 6.39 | 6.04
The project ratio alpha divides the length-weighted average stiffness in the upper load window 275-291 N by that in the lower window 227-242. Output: 1.28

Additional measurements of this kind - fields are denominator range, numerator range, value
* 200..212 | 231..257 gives 0.67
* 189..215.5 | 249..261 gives 0.50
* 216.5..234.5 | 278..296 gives 1.22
